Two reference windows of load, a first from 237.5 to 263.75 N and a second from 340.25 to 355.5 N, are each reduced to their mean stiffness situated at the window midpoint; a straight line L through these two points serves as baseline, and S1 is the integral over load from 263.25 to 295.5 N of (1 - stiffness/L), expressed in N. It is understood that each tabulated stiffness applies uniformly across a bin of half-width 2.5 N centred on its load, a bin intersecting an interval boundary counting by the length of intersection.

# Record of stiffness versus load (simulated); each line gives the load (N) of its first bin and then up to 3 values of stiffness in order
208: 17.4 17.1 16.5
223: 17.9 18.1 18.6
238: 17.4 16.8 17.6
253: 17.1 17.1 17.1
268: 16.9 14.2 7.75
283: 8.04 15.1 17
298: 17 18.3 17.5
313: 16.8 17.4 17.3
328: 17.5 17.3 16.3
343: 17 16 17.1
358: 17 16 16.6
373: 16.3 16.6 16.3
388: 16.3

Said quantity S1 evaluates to 6.8 N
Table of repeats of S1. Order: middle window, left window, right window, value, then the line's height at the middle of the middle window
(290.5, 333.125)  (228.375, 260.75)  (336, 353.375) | -1.3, 16.9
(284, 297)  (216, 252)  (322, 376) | 1.5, 17.2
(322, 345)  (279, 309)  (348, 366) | -1.5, 16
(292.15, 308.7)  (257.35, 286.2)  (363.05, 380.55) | -3.8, 14.2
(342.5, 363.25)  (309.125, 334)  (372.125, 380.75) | 0.2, 16.8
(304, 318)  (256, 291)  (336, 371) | -2.1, 15.1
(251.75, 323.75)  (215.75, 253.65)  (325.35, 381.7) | 6.6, 17.2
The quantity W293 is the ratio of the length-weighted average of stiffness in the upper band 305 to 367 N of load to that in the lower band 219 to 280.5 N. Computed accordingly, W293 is 1.03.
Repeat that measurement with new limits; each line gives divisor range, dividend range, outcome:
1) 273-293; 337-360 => 1.44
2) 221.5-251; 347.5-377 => 0.93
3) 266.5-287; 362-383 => 1.40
